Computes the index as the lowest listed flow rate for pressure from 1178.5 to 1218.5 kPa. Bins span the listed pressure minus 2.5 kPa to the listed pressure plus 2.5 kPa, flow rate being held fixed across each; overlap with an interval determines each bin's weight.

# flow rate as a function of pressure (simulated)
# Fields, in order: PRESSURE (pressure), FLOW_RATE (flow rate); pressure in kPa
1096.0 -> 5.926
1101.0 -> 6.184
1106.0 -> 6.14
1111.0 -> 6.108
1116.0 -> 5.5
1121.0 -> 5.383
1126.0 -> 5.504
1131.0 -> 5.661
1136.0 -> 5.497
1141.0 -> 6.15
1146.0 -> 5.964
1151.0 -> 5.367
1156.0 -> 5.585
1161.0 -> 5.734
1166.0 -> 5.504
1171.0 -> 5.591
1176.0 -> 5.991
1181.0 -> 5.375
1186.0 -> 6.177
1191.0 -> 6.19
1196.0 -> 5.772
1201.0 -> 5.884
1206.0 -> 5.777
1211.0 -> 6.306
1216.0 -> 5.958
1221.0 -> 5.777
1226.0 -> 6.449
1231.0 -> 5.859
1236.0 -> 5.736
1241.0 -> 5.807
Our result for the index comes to 5.375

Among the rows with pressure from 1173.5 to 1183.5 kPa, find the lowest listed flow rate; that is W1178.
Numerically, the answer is 5.375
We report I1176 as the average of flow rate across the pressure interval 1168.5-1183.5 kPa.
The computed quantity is 5.65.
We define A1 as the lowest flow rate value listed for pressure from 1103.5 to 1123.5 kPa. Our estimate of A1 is 5.383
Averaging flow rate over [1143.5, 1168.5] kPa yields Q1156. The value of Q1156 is 5.63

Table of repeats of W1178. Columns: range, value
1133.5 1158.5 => 5.367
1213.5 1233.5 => 5.777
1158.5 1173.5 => 5.504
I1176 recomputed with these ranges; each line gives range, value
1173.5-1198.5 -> 5.9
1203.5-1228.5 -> 6.05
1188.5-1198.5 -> 5.98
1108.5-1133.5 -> 5.63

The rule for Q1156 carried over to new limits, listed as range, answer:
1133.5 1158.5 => 5.71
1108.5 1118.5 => 5.8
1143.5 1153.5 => 5.67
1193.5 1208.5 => 5.81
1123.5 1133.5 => 5.58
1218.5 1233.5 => 6.03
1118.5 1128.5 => 5.44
